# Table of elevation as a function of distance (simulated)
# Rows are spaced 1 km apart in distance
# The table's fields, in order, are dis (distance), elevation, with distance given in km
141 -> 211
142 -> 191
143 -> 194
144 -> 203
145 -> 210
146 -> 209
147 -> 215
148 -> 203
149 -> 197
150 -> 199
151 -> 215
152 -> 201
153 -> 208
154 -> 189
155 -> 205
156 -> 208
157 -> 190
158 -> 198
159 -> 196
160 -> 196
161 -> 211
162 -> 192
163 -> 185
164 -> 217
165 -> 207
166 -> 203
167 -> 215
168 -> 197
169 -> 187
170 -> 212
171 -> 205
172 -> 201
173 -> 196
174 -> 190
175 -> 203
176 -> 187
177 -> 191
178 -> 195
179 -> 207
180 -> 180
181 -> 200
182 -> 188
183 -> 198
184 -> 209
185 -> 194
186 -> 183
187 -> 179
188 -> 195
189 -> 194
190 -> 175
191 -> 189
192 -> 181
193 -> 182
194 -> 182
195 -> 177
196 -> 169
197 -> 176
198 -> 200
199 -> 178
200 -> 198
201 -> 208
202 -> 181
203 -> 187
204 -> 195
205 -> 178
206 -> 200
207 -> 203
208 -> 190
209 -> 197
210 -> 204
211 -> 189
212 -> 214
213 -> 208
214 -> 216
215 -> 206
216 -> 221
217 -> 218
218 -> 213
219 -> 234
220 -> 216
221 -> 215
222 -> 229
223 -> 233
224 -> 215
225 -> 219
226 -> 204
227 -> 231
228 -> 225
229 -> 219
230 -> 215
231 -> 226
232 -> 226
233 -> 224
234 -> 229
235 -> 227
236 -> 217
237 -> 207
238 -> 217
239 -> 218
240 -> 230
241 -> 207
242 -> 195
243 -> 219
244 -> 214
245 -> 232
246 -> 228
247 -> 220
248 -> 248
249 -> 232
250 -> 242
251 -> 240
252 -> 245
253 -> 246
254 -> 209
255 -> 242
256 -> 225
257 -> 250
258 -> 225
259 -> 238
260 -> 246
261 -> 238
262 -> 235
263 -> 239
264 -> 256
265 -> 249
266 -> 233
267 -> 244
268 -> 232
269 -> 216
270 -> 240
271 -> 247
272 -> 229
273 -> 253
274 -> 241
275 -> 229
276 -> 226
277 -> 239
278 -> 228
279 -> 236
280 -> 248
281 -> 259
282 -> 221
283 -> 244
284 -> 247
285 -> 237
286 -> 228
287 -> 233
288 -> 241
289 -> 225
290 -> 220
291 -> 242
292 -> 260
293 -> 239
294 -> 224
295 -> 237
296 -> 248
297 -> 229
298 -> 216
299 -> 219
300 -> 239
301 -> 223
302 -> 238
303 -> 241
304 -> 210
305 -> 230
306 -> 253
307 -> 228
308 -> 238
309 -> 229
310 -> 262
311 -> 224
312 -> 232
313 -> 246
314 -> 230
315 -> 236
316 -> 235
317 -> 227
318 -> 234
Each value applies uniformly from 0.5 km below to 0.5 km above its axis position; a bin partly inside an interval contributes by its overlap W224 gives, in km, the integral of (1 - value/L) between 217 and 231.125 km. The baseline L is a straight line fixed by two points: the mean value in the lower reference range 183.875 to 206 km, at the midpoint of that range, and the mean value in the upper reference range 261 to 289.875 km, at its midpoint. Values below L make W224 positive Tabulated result -1.1 km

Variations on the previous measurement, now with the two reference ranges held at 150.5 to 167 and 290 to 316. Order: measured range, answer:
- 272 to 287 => -0.6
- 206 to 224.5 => 0.2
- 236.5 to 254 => -0.3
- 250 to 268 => -1.1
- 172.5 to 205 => 3.0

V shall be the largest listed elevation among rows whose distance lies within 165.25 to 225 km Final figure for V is 234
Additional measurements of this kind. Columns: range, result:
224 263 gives 250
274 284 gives 259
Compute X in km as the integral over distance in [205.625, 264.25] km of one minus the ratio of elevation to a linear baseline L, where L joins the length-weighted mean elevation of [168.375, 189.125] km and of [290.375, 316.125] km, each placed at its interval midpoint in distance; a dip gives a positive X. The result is -2.6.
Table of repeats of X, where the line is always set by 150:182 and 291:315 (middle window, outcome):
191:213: 1.94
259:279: -1.05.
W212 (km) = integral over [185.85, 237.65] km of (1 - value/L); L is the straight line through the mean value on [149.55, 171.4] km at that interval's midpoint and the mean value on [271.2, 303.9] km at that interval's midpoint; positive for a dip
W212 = 2.8 km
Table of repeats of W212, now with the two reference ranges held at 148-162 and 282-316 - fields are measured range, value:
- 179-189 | 0.7 km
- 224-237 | -0.1 km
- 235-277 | -1.3 km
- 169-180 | 0.4 km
